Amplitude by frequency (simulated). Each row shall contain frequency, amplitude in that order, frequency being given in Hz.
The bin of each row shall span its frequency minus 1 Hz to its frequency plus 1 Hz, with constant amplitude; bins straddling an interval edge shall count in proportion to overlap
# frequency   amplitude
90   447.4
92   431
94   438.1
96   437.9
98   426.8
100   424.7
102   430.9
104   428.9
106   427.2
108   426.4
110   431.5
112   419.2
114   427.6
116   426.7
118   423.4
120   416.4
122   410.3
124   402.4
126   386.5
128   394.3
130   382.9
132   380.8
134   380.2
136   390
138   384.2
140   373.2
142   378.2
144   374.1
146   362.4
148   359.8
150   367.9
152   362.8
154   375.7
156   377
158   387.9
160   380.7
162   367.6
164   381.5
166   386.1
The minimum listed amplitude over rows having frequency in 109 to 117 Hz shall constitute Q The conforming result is 419.2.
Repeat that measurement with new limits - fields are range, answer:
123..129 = 386.5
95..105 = 424.7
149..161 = 362.8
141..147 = 362.4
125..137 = 380.2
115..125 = 402.4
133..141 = 373.2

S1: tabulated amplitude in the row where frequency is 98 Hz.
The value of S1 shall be 426.8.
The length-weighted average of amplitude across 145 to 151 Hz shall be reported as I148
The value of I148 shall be 363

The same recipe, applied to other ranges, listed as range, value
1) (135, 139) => 387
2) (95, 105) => 430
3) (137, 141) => 379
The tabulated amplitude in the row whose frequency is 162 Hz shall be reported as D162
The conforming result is 367.6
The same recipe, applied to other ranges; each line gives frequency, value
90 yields 447.4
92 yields 431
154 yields 375.7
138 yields 384.2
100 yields 424.7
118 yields 423.4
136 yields 390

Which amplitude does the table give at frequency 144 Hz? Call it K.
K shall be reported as 374.1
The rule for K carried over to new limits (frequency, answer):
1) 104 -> 428.9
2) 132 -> 380.8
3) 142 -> 378.2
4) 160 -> 380.7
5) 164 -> 381.5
